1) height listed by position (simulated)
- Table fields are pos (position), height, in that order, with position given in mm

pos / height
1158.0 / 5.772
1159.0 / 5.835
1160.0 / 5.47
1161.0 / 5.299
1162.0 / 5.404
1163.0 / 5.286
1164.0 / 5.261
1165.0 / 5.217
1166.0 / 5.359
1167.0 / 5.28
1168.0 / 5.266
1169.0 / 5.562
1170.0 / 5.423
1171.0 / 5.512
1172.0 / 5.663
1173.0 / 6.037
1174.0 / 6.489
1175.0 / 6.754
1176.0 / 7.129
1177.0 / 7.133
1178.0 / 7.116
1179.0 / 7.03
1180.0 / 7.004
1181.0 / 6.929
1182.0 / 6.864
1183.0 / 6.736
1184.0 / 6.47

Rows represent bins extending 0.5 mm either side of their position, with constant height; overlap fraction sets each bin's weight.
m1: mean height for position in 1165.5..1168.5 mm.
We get 5.3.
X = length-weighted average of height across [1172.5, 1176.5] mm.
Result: 6.6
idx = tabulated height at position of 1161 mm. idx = 5.299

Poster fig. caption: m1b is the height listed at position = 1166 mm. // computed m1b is 5.359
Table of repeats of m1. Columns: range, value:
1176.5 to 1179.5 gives 7.09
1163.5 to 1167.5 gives 5.28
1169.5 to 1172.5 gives 5.53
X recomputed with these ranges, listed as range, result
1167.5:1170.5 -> 5.42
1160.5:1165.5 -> 5.29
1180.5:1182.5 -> 6.9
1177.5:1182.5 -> 6.99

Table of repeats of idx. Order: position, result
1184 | 6.47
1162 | 5.404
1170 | 5.423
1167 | 5.28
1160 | 5.47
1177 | 7.133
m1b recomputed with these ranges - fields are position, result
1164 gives 5.261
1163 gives 5.286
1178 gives 7.116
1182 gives 6.864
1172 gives 5.663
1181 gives 6.929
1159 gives 5.835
